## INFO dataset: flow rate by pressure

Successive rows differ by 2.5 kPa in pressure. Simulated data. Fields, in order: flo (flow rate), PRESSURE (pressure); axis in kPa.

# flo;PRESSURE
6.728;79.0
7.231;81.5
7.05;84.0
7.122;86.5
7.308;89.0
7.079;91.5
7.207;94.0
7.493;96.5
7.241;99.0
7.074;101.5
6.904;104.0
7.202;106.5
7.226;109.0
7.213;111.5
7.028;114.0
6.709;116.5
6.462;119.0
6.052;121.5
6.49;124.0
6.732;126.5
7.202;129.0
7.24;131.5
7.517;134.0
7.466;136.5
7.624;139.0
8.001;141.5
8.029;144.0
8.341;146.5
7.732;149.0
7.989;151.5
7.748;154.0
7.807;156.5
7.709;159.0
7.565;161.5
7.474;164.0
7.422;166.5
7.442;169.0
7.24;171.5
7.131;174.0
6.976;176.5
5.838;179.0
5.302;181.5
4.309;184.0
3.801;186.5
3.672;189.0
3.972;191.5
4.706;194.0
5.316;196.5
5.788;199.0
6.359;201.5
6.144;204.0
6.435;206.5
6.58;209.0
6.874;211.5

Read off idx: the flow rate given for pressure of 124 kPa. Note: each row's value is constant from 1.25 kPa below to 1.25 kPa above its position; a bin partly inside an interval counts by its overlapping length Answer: 6.49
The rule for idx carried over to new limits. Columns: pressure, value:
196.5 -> 5.316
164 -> 7.474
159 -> 7.709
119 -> 6.462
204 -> 6.144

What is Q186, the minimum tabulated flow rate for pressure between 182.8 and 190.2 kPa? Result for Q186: 3.672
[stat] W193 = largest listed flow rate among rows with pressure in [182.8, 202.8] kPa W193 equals 6.359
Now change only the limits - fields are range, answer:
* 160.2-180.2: 7.565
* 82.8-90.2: 7.308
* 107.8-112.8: 7.226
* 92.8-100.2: 7.493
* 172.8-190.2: 7.131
